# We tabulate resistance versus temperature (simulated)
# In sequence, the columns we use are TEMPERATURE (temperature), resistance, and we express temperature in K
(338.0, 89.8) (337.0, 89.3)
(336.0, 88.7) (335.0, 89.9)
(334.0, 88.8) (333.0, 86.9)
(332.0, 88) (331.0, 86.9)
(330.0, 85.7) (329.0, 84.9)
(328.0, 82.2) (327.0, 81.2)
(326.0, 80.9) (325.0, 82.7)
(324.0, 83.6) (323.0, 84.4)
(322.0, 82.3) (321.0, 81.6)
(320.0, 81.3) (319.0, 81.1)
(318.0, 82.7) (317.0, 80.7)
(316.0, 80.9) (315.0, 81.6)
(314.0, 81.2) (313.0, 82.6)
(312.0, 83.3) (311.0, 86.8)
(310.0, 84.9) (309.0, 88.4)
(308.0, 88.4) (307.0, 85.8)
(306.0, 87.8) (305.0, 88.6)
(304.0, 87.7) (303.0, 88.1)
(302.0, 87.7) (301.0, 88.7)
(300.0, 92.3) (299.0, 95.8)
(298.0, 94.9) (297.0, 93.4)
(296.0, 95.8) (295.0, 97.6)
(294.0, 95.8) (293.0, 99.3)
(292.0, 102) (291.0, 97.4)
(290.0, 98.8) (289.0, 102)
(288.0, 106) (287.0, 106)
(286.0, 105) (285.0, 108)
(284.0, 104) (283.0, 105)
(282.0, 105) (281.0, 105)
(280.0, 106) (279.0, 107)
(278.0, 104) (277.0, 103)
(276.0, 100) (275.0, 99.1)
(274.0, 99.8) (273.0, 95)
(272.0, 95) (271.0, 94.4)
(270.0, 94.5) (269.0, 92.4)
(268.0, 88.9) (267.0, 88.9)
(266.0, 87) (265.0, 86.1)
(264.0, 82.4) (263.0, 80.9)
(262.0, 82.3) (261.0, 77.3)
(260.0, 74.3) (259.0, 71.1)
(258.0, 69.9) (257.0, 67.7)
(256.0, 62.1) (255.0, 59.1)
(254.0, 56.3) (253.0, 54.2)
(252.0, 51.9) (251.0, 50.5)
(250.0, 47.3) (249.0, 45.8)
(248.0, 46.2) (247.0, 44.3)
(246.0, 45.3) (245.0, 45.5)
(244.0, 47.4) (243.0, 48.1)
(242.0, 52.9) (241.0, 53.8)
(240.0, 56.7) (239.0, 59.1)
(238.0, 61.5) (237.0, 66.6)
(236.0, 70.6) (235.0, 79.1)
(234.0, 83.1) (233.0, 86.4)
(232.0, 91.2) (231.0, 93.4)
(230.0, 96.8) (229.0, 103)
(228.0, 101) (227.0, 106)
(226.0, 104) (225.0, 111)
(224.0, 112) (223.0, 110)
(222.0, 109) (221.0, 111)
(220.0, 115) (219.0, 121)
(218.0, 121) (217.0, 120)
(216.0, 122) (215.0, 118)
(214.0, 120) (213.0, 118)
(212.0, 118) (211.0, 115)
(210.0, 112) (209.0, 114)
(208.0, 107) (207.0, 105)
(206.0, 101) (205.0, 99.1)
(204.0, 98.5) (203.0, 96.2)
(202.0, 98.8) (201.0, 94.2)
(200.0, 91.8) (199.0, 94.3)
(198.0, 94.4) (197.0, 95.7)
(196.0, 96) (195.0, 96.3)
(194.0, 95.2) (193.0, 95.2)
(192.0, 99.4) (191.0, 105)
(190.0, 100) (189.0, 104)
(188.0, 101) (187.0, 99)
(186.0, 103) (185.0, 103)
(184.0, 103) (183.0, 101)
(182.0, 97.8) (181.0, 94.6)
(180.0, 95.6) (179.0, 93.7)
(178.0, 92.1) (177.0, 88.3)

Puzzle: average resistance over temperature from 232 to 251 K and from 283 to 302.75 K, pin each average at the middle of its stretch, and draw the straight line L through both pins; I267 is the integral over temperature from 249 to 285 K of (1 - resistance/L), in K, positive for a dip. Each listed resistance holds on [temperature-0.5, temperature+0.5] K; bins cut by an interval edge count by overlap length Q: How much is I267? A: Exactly -2.1 K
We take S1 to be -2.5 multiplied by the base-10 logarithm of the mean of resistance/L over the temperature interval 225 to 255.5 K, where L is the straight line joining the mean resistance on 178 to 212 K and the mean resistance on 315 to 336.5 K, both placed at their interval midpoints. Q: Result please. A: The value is 0.37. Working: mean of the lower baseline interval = 100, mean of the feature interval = 67.6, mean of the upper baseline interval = 84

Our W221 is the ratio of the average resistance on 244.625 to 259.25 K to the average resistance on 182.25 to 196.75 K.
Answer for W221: 0.54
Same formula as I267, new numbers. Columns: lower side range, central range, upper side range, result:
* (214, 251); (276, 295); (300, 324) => -4.2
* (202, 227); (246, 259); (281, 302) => 6.2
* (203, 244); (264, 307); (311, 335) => -4.1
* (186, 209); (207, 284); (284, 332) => 6.4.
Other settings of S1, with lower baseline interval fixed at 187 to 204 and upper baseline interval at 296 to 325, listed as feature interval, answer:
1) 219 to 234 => -0.10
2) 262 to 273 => 0.02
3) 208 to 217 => -0.22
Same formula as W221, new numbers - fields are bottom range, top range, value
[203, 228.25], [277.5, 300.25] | 0.91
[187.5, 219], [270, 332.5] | 0.88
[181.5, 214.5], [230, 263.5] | 0.62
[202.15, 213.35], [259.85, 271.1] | 0.80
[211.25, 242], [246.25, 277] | 0.77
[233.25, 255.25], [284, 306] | 1.73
